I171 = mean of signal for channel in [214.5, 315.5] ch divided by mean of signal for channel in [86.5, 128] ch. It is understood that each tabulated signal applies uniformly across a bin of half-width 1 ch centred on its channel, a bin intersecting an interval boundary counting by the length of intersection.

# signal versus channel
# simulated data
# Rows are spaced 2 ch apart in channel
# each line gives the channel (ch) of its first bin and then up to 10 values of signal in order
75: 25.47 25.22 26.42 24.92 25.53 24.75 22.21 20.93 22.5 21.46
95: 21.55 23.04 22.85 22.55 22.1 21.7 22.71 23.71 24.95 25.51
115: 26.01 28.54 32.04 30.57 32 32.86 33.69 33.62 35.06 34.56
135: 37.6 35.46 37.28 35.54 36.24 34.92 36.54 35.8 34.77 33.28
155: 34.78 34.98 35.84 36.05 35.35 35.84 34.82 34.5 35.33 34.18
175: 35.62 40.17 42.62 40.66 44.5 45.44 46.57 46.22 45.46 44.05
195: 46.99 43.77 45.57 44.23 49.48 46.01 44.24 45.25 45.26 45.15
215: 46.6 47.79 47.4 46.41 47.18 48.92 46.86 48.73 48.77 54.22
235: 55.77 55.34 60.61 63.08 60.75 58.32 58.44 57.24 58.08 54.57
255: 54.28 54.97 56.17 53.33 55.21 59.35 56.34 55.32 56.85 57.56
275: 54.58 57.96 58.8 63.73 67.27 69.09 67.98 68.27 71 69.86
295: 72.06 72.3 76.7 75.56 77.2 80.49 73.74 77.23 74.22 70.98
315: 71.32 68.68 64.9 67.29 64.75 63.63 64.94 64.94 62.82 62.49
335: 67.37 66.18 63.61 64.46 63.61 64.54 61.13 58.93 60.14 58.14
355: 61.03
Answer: 2.39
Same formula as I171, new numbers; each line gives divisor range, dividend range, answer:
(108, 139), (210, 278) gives 1.72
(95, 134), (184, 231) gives 1.68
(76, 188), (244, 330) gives 2.04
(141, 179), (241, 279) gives 1.59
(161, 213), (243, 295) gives 1.43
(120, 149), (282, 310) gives 2.09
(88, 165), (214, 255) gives 1.76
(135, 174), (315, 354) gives 1.81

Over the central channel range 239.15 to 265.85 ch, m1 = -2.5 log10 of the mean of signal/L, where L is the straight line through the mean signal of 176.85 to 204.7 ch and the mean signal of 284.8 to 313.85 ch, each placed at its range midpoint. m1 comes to 0.07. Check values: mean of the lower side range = 44.9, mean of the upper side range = 73.2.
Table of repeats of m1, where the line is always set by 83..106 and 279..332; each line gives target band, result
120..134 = -0.12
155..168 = 0.06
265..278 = 0.10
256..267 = 0.08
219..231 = 0.09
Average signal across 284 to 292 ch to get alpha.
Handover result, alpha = 69.1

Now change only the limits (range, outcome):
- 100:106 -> 22.1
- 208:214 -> 45.2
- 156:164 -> 35.6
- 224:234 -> 49.5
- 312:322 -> 68.6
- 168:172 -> 34.9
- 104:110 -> 22.7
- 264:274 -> 57.1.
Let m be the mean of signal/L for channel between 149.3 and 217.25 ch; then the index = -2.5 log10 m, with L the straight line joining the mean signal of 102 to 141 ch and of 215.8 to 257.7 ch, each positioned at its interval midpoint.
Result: 0.04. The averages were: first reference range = 30.1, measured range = 41.1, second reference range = 53.7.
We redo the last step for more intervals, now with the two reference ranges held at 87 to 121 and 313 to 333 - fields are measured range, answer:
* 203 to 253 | -0.08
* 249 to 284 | -0.04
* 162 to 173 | 0.03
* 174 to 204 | -0.10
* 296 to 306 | -0.23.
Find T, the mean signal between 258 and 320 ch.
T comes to 66.3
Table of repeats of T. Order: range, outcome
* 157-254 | 46.4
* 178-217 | 45.2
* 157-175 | 35.2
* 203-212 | 45.7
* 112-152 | 33.4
